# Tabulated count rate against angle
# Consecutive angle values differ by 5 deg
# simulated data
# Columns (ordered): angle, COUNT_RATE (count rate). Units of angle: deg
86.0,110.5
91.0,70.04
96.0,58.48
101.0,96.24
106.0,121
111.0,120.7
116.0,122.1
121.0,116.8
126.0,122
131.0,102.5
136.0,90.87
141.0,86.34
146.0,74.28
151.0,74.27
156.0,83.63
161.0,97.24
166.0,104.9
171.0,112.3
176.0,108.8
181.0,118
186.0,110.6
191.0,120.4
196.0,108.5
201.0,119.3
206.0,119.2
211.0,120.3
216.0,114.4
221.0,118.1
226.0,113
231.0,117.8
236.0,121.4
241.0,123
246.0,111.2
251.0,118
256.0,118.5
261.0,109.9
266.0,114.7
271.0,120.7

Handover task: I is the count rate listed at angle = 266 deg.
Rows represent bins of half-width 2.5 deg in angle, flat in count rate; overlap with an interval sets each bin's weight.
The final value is 114.7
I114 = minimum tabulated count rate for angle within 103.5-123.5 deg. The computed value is 116.8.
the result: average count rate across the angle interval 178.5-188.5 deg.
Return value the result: 114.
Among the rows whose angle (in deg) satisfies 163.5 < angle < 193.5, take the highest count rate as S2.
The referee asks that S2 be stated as 120.4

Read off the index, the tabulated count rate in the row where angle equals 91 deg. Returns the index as 70.04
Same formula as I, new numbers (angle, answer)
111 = 120.7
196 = 108.5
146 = 74.28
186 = 110.6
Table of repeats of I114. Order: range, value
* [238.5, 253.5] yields 111.2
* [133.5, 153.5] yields 74.27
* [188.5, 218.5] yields 108.5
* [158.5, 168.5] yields 97.24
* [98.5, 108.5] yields 96.24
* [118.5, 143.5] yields 86.34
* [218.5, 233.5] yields 113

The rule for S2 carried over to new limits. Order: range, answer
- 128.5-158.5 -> 102.5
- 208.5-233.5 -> 120.3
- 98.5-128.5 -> 122.1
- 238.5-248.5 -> 123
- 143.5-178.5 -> 112.3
